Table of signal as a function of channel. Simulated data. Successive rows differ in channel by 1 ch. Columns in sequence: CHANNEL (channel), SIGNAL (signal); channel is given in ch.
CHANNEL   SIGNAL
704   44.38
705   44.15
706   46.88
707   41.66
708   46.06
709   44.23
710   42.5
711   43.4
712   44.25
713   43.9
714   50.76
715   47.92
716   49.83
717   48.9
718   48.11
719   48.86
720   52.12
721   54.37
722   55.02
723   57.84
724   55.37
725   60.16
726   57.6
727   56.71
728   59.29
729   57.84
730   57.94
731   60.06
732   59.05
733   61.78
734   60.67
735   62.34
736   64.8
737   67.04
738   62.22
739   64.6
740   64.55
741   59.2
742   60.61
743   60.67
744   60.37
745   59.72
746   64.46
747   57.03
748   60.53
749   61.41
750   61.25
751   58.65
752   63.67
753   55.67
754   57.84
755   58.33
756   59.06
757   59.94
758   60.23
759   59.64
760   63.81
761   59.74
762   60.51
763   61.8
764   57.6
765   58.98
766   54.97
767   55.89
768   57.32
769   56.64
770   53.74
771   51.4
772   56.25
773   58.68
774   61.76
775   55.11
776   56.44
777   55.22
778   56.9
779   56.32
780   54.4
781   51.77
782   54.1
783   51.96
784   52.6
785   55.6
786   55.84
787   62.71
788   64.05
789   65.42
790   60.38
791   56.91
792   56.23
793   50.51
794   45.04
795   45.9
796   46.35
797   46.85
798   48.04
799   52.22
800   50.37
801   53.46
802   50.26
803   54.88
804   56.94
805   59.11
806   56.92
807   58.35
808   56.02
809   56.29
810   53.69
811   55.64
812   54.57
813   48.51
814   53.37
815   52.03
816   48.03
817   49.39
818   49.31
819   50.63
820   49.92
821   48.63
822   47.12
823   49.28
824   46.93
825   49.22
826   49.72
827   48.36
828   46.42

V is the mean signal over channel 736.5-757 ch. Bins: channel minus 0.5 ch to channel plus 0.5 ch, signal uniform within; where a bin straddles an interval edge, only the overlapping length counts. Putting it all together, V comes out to 60.8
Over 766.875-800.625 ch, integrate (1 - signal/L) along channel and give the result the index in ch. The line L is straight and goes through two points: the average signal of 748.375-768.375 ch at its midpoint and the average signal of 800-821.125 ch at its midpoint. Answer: 1.0 ch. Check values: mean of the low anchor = 59.3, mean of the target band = 54.7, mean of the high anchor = 53.2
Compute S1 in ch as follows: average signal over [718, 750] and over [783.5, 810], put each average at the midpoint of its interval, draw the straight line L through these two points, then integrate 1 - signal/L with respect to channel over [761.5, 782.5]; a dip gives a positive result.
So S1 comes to 0.0 ch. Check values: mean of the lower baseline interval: 59.3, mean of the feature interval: 56.5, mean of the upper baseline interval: 54.5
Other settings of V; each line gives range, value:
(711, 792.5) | 57.5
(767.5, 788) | 55.9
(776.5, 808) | 54.4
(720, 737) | 58.8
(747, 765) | 59.9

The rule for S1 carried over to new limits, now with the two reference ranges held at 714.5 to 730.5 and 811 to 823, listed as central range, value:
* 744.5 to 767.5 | -2.9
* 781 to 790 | -1.0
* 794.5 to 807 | -0.3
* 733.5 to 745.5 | -1.9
